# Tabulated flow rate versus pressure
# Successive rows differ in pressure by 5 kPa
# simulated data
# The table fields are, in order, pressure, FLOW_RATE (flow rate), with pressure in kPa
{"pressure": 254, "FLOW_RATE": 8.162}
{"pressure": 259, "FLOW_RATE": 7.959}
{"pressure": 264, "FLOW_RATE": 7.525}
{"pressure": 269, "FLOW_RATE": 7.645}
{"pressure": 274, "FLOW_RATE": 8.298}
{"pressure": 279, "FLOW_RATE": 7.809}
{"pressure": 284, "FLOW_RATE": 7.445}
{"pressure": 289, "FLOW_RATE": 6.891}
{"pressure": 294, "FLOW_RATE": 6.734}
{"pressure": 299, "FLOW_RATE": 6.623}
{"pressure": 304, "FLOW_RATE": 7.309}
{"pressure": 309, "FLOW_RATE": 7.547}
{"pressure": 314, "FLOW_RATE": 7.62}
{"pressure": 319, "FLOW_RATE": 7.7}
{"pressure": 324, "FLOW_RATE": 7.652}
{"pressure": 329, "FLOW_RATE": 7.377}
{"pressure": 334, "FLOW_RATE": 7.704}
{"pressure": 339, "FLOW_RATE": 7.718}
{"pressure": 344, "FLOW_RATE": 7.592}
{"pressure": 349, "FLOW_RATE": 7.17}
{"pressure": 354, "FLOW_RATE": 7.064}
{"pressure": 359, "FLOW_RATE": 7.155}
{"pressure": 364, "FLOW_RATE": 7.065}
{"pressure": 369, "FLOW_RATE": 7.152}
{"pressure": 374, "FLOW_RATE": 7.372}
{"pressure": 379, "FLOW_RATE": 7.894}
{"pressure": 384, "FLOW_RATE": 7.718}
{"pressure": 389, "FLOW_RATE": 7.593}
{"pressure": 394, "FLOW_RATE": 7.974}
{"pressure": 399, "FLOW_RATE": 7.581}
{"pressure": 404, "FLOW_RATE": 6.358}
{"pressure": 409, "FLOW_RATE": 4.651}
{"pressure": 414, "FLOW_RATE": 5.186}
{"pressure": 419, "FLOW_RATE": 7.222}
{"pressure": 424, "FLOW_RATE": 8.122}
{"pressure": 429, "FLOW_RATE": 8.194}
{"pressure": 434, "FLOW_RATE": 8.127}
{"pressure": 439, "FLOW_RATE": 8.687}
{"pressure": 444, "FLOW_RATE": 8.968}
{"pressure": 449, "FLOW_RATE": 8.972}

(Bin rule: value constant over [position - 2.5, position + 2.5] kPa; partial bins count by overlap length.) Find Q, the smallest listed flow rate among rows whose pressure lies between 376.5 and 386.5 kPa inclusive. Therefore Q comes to 7.718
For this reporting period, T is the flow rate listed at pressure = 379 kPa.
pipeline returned 7.894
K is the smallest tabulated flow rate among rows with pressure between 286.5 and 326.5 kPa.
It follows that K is 6.623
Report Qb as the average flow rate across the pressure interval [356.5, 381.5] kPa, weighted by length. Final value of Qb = 7.33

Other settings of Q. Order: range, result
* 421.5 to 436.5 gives 8.122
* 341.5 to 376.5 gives 7.064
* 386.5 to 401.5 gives 7.581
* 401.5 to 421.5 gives 4.651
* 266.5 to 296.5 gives 6.734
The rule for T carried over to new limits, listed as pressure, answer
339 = 7.718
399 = 7.581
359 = 7.155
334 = 7.704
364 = 7.065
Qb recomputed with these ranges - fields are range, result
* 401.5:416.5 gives 5.4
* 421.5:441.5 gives 8.28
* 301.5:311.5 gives 7.43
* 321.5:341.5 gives 7.61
